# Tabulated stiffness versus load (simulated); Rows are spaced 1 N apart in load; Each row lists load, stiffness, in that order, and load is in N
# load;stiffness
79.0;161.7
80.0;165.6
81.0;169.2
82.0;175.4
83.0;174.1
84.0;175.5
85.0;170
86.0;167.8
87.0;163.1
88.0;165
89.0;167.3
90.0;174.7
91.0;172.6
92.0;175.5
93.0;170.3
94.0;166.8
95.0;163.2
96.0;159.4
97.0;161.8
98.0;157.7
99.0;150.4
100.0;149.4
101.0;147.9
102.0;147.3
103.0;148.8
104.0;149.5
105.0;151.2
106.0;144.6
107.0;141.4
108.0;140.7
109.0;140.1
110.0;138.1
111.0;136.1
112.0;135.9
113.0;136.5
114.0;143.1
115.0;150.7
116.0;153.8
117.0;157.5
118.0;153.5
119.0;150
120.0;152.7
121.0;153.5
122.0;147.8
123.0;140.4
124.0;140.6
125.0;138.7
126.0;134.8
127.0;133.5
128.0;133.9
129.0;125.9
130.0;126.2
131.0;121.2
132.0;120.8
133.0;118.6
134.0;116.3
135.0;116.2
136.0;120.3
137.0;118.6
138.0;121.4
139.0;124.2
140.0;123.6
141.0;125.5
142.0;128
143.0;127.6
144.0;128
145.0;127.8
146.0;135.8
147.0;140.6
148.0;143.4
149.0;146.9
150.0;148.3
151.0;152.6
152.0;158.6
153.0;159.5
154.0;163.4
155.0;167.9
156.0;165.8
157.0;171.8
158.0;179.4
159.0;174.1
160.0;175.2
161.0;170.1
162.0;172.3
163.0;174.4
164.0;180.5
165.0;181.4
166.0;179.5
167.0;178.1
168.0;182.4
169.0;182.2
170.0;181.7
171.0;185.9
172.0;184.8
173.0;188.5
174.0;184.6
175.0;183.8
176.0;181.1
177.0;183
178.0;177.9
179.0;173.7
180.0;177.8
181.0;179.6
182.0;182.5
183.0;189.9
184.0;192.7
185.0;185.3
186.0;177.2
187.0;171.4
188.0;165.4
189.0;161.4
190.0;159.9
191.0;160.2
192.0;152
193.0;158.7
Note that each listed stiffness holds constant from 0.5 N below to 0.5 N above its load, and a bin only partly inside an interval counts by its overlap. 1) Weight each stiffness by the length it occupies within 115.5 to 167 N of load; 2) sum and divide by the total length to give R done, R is 146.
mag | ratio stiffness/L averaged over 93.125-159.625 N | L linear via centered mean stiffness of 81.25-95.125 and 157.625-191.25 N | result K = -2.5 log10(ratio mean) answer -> 0.21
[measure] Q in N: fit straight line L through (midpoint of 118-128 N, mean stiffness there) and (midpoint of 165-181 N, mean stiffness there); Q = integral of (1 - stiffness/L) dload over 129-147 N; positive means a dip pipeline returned 3.6 N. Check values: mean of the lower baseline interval 144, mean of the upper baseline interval 182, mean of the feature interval 124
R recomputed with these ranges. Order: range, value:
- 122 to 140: 127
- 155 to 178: 179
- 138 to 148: 129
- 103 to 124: 146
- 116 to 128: 146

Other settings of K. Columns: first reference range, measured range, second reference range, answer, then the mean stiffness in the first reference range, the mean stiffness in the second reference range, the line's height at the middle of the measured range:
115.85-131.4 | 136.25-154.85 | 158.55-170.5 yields 0.17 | 141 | 178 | 161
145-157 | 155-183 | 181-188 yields -0.07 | 153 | 182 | 168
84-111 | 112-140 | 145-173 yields 0.20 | 157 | 168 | 162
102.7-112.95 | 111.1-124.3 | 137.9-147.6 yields -0.07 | 142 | 129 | 138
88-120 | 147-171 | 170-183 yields 0.04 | 153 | 182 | 175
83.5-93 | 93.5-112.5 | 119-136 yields 0.05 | 170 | 133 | 156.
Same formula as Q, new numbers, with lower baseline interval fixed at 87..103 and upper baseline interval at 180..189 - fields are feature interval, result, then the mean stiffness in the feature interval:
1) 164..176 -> -0.4 N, 183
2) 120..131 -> 2.0 N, 137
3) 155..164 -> 0.1 N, 173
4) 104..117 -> 1.7 N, 144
